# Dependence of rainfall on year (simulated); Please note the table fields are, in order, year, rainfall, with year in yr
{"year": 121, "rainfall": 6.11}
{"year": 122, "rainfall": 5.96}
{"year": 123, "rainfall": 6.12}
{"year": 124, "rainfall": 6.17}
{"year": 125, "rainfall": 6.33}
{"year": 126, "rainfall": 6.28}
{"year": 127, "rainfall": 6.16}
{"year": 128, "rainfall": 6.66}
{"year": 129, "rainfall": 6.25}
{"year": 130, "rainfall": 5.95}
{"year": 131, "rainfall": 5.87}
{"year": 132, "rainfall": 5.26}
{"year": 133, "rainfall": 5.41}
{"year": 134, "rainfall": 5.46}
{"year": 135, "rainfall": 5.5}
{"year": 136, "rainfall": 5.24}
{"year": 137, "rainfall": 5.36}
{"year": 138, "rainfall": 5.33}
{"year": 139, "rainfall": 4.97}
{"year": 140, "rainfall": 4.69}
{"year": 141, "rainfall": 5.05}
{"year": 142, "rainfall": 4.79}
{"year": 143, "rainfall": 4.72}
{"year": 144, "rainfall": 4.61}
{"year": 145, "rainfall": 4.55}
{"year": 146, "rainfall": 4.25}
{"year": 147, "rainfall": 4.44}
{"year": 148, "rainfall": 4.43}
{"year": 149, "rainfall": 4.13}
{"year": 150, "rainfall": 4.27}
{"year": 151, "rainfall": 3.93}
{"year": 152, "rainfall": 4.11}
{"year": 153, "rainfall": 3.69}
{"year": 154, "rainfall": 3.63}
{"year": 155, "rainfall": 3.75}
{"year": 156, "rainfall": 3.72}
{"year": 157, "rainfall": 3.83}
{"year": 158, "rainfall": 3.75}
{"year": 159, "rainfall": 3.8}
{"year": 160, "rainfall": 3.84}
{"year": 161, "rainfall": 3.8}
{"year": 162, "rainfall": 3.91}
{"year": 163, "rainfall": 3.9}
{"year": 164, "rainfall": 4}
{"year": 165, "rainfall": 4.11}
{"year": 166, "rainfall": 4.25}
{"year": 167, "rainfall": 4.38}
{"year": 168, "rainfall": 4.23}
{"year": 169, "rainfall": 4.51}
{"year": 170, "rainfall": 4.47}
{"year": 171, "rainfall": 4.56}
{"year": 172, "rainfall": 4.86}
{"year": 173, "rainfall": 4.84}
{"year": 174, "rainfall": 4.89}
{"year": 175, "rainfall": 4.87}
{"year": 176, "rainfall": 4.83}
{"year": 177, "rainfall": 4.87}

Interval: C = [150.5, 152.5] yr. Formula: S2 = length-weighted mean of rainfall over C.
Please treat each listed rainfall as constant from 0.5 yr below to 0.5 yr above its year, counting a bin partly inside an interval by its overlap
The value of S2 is 4.02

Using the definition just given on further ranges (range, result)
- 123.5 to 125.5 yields 6.25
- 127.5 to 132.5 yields 6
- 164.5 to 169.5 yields 4.3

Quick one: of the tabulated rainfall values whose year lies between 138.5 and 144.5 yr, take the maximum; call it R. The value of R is 5.05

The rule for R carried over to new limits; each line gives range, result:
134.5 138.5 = 5.5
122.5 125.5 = 6.33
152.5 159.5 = 3.83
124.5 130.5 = 6.66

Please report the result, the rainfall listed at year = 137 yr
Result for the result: 5.36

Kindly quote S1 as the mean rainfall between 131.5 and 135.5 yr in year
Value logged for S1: 5.41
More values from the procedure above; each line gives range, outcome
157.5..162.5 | 3.82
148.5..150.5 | 4.2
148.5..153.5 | 4.03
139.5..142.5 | 4.84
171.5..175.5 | 4.87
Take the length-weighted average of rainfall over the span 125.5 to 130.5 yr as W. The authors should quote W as 6.26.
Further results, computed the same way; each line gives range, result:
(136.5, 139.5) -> 5.22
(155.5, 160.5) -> 3.79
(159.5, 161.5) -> 3.82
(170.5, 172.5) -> 4.71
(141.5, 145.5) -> 4.67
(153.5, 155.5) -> 3.69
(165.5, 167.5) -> 4.31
